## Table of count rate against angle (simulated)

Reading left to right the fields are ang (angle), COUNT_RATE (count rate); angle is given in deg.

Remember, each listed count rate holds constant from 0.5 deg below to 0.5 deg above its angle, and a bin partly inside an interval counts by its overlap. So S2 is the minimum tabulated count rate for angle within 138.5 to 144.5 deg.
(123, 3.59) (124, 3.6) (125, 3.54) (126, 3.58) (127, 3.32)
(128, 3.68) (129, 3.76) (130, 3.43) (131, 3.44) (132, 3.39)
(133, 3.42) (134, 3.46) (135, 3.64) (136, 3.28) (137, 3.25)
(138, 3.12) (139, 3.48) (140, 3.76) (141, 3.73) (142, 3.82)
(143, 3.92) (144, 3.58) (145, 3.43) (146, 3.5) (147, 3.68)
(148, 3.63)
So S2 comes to 3.48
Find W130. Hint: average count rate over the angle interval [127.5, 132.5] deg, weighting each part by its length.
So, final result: 3.54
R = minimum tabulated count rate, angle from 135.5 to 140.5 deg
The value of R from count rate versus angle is 3.12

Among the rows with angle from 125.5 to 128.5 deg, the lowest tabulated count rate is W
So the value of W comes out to 3.32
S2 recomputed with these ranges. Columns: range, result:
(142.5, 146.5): 3.43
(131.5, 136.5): 3.28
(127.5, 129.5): 3.68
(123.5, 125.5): 3.54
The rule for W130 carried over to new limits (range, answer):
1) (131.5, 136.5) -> 3.44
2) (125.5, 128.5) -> 3.53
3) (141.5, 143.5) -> 3.87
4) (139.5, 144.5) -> 3.76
